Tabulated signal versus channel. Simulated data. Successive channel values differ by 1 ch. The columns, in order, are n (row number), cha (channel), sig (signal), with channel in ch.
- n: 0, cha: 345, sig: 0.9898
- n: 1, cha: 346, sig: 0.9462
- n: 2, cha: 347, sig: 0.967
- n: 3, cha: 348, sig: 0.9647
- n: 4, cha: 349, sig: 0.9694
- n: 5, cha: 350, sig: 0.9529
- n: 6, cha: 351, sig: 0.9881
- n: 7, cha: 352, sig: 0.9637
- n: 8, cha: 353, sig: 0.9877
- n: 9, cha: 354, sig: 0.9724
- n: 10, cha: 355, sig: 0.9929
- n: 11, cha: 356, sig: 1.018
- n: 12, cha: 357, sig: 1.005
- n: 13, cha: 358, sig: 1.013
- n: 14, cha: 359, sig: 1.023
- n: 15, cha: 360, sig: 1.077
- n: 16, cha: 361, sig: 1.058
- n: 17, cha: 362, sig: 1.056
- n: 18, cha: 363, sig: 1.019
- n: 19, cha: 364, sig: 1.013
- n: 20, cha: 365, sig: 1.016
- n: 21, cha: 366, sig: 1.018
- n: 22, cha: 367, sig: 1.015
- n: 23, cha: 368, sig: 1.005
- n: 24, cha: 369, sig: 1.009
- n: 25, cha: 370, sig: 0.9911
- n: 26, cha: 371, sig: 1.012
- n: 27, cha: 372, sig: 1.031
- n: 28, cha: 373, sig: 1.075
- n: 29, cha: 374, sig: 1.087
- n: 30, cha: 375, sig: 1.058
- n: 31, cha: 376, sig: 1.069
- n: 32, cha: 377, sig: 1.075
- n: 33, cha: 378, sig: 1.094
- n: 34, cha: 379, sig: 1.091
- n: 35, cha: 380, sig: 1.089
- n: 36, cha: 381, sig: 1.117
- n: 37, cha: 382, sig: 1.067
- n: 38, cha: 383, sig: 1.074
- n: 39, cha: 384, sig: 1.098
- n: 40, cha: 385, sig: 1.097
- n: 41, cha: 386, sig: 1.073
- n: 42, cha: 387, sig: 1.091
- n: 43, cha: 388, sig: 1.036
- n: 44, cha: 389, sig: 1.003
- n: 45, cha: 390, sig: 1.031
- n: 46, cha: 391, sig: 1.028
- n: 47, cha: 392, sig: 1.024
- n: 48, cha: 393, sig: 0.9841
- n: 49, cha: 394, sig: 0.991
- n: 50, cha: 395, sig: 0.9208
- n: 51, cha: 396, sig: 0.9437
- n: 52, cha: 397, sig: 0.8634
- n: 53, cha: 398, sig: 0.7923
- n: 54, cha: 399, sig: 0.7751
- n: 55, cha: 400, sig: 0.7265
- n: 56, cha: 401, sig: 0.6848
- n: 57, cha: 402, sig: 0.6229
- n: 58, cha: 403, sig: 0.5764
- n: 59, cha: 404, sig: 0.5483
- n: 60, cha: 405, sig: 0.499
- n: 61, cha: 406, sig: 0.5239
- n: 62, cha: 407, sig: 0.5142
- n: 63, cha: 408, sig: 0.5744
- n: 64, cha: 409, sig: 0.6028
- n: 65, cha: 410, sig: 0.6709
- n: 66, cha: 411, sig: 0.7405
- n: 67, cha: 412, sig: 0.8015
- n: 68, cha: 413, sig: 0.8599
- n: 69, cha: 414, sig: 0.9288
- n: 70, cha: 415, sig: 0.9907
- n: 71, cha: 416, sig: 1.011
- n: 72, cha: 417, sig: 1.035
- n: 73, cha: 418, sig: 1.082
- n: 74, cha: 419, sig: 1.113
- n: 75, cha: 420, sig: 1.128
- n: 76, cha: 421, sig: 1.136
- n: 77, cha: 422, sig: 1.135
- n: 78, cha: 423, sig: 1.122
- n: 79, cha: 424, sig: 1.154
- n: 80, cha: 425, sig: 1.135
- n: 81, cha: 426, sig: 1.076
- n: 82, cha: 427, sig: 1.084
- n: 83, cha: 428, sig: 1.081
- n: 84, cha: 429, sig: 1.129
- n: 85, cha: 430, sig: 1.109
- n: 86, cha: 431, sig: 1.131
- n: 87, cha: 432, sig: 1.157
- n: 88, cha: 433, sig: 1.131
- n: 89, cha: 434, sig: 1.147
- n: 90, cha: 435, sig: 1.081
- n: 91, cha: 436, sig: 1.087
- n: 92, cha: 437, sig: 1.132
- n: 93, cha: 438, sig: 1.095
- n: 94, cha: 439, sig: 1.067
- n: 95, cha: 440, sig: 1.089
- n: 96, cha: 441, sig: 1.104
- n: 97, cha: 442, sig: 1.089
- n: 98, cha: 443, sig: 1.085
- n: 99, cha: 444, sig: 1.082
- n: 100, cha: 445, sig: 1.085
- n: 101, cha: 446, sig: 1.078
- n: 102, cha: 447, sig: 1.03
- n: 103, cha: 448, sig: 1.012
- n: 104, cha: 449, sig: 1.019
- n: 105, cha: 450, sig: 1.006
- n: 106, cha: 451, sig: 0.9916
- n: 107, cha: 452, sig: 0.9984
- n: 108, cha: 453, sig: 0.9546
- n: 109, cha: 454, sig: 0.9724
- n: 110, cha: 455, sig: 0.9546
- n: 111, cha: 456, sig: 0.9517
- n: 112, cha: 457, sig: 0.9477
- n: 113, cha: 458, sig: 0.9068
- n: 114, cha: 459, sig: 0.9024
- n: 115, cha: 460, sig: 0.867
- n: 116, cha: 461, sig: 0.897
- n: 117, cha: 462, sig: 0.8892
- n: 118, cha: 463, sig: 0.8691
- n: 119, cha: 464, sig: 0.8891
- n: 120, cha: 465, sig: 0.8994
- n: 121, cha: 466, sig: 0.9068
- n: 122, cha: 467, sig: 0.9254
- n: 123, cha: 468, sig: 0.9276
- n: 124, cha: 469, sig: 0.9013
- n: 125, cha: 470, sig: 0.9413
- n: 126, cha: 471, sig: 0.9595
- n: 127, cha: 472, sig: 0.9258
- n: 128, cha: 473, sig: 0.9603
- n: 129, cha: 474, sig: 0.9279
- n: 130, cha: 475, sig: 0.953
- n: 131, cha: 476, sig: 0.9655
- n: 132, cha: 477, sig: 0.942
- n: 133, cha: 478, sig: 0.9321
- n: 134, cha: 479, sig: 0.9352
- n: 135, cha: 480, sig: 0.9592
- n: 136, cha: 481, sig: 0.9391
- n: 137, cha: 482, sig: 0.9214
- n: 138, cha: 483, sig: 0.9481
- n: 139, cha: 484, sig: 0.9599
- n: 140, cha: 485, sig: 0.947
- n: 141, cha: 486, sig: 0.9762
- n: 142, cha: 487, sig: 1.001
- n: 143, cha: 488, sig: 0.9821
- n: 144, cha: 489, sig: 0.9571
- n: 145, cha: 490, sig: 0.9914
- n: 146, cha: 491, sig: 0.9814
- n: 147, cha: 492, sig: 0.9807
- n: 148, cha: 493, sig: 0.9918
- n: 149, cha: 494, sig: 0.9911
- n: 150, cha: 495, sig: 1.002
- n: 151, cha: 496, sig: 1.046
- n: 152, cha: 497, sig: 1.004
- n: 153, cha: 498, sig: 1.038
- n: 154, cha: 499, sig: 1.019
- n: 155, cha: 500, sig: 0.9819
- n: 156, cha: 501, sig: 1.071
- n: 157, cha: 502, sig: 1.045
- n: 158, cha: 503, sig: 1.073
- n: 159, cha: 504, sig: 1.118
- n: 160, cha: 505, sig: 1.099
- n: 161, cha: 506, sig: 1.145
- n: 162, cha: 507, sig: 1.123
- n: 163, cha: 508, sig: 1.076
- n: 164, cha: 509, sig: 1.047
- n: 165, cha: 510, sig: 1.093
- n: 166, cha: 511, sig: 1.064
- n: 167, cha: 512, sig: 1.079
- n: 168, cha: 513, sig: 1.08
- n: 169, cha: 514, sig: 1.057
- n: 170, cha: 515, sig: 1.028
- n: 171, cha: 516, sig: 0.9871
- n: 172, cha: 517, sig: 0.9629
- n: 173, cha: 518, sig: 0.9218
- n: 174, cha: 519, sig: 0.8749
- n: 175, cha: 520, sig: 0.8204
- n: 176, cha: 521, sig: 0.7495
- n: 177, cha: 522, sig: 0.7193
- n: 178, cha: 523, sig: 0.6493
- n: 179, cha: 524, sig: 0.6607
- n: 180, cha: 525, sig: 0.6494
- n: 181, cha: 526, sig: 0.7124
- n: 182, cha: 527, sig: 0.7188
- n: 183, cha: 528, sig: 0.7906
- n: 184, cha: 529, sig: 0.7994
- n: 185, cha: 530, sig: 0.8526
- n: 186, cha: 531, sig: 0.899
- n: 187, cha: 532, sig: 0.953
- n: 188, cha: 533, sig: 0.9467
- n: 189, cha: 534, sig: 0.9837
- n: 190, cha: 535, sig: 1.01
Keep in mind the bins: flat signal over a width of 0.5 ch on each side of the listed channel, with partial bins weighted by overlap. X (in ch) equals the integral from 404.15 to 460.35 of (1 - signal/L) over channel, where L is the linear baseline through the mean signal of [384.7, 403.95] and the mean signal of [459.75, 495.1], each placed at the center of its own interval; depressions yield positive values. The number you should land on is -4.13 ch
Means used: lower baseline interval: 0.898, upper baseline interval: 0.943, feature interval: 0.987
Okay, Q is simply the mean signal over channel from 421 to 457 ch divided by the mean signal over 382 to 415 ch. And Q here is 1.28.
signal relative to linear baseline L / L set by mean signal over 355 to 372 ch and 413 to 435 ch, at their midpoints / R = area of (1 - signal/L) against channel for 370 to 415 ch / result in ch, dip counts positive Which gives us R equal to 6.4 ch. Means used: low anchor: 1.02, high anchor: 1.09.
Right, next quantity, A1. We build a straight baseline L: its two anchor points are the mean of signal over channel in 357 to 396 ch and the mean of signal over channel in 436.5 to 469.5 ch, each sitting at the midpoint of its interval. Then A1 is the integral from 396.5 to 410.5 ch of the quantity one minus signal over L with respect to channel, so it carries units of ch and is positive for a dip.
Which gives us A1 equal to 5.2 ch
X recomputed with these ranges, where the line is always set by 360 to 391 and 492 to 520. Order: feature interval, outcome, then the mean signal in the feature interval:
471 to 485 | 1.25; 0.944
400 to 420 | 5.38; 0.765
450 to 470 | 2.18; 0.926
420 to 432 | -0.86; 1.12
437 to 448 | -0.39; 1.08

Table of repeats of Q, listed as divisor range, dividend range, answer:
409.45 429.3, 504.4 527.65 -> 0.91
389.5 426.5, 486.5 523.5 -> 1.14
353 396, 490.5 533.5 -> 0.92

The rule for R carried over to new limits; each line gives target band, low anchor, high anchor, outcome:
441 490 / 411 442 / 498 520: 4.43 ch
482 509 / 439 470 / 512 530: -3.87 ch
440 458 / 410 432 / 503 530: -0.23 ch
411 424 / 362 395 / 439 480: -0.19 ch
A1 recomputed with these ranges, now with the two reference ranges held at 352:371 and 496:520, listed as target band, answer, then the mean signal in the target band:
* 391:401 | 1.3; 0.888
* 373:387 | -0.9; 1.08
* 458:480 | 2.4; 0.92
